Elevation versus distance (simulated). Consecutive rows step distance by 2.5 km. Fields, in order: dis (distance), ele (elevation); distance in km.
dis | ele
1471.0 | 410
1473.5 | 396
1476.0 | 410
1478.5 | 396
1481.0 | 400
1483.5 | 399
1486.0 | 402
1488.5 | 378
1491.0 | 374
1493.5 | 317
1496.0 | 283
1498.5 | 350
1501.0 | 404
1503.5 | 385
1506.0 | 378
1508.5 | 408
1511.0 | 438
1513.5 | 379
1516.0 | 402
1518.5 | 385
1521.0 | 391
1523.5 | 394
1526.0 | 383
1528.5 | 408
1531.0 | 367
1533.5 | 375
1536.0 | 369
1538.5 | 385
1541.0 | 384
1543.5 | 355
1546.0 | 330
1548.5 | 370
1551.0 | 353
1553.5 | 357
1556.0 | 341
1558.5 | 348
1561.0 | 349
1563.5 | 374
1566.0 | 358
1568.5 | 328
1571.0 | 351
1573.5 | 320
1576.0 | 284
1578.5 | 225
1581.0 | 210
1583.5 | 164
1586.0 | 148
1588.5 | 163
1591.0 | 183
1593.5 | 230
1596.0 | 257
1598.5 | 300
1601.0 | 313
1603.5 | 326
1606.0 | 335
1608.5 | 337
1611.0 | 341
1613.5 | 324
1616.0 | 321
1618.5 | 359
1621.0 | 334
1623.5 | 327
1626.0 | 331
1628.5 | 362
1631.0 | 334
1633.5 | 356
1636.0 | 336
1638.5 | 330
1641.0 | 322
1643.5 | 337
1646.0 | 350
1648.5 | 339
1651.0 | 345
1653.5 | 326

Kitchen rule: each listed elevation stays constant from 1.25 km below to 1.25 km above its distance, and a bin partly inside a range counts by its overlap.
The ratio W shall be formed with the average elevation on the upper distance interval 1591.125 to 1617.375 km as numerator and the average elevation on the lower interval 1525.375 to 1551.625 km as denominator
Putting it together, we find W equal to 0.82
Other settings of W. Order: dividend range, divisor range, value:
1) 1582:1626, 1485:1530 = 0.74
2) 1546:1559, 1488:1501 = 1.02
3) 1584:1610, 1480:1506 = 0.70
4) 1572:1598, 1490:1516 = 0.60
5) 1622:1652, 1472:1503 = 0.90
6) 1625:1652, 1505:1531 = 0.86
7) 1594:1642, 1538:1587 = 1.03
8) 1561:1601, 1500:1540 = 0.68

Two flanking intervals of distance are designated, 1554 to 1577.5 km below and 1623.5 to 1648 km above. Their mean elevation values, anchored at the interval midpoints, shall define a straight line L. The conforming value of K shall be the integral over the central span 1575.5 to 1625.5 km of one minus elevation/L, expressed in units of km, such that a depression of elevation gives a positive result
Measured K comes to 9.5 km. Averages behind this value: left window 339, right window 339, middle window 275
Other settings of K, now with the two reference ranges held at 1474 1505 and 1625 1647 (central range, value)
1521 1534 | -0.7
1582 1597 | 6.9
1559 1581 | 2.3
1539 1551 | 0.0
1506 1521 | -1.2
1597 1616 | 1.3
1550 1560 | 0.3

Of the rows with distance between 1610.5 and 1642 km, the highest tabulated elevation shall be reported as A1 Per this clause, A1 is 362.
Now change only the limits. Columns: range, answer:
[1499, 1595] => 438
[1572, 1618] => 341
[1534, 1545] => 385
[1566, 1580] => 358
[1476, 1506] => 410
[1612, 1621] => 359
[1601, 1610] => 337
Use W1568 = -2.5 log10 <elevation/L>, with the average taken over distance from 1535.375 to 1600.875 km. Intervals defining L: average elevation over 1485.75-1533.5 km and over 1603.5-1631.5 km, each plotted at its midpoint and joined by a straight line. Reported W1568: 0.19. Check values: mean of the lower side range 380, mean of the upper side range 336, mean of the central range 301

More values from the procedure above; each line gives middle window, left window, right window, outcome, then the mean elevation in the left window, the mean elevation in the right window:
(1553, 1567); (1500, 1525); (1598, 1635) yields 0.040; 396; 334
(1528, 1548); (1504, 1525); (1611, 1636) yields 0.040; 396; 339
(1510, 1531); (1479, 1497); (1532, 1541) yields -0.060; 367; 377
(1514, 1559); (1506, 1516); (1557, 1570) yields 0.017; 404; 351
